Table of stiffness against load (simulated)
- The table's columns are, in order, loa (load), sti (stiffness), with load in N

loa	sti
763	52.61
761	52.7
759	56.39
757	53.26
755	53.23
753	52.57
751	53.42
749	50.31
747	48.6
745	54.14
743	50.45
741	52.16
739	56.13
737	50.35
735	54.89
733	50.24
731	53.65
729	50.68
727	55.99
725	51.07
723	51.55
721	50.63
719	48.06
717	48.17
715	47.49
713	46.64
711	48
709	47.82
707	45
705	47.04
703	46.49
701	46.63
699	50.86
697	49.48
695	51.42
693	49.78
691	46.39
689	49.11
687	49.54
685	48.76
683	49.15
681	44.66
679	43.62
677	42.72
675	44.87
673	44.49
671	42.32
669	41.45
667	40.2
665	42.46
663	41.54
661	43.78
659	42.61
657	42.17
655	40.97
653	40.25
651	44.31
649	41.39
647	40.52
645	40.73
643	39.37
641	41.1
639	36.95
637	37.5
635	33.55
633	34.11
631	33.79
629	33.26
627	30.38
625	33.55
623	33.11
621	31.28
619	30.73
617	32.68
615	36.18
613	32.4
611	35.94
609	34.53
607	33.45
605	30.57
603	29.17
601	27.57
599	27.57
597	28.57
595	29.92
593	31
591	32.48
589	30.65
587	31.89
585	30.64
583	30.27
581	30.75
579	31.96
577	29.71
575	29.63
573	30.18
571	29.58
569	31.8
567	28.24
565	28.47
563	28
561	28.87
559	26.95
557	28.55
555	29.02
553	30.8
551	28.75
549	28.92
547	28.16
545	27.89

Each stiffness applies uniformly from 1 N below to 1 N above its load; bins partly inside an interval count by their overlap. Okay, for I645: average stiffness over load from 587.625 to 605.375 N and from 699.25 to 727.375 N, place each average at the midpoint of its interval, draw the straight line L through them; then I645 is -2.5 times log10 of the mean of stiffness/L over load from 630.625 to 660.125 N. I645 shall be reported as -0.05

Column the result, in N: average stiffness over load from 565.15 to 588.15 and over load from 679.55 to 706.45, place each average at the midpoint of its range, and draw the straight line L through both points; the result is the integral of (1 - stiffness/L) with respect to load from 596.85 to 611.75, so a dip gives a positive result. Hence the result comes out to 1.6 N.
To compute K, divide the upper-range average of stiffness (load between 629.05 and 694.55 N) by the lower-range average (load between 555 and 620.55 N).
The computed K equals 1.4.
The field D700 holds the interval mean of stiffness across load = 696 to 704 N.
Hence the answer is 48.4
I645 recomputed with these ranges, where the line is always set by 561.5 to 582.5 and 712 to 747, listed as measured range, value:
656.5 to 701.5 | -0.03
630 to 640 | 0.09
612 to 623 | 0.10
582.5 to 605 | 0.09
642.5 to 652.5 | -0.03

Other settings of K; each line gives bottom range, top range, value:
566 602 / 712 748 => 1.70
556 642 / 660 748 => 1.53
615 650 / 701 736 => 1.39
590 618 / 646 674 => 1.33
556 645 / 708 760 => 1.61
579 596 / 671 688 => 1.48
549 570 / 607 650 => 1.22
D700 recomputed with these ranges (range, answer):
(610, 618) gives 34.3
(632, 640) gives 35.5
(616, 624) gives 31.9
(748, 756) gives 52.4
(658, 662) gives 43.2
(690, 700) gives 49.6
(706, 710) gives 46.4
